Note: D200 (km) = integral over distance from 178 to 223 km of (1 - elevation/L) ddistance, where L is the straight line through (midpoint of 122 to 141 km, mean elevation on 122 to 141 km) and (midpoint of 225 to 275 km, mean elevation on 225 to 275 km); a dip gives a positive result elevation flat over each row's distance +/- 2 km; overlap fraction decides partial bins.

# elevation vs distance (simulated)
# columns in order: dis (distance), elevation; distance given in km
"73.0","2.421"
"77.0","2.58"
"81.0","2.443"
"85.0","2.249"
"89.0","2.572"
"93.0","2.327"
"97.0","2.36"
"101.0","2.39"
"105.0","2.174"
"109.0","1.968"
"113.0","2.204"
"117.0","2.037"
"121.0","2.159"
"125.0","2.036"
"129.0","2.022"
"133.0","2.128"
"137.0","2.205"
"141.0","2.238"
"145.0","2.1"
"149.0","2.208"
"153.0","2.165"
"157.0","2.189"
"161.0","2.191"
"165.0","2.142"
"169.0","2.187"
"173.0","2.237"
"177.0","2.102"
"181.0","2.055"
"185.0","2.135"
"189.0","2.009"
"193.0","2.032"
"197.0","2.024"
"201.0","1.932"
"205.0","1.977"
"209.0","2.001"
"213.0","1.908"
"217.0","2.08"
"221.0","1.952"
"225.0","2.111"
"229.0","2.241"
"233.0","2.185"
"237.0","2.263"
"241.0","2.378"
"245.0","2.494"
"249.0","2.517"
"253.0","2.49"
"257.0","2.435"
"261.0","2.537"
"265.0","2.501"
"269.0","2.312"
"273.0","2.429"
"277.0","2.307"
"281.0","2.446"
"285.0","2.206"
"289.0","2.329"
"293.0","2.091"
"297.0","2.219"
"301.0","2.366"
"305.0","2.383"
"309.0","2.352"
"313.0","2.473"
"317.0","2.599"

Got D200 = 5.2 km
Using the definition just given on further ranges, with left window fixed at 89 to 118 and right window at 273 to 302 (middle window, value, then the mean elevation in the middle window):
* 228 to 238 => 0.21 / 2.23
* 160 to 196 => 2.27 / 2.12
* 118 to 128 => 0.72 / 2.08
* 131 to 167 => 1.24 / 2.17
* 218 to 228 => 0.94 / 2.06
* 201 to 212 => 1.43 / 1.97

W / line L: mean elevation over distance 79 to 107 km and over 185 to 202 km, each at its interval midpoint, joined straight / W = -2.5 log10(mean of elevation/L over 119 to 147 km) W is 0.05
